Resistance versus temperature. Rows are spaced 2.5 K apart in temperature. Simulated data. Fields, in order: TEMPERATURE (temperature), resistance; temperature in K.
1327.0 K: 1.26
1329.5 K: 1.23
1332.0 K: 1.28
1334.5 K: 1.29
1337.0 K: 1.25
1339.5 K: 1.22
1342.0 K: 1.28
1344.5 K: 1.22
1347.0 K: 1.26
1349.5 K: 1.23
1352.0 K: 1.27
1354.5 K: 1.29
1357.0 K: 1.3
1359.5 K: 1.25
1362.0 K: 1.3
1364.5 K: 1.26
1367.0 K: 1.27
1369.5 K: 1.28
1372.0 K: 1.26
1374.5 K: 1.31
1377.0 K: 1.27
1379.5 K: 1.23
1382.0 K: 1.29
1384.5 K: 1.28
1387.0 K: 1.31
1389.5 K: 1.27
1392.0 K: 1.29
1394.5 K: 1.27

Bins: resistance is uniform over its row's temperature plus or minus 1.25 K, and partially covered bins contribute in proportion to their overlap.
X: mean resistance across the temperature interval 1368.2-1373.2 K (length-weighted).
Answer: 1.27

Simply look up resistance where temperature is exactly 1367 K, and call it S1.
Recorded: 1.27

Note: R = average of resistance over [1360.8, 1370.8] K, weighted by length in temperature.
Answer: 1.28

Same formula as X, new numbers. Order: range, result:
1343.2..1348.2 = 1.24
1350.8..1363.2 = 1.28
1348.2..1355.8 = 1.26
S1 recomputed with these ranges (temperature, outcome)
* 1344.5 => 1.22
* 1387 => 1.31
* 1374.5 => 1.31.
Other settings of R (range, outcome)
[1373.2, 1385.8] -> 1.28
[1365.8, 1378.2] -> 1.28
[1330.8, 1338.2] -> 1.27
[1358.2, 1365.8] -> 1.27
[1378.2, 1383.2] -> 1.26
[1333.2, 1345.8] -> 1.25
